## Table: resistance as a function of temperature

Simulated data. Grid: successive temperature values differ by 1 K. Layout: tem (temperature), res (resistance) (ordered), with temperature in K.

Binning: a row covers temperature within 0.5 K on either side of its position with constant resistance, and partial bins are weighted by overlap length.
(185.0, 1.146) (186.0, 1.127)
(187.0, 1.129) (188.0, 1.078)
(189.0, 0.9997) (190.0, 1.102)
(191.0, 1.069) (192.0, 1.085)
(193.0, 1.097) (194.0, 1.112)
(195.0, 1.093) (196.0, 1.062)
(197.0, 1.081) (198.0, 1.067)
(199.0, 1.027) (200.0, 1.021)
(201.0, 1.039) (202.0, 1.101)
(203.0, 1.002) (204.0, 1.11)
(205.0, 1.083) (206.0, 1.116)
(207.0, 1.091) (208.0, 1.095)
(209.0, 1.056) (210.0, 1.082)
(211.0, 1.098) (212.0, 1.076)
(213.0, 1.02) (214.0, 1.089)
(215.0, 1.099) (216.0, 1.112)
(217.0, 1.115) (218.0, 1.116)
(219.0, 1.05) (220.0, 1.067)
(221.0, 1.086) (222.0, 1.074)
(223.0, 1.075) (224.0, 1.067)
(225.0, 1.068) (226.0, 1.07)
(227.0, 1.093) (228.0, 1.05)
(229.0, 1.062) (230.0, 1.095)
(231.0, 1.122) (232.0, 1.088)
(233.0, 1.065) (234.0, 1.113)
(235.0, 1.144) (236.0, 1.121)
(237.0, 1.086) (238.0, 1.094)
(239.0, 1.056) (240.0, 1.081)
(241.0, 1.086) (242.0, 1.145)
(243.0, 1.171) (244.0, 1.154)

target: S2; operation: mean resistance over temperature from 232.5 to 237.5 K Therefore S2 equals 1.11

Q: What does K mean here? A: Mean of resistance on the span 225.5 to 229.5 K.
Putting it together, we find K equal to 1.07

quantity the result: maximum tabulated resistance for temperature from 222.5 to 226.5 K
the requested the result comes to 1.075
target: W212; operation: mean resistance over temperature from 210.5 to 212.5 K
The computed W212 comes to 1.09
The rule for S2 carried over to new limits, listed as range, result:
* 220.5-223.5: 1.08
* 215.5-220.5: 1.09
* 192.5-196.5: 1.09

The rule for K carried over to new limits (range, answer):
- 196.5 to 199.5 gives 1.06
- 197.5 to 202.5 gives 1.05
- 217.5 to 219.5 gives 1.08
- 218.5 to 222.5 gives 1.07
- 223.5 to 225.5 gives 1.07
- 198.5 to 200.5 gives 1.02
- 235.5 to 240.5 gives 1.09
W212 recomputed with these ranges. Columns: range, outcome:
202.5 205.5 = 1.07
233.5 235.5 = 1.13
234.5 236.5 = 1.13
